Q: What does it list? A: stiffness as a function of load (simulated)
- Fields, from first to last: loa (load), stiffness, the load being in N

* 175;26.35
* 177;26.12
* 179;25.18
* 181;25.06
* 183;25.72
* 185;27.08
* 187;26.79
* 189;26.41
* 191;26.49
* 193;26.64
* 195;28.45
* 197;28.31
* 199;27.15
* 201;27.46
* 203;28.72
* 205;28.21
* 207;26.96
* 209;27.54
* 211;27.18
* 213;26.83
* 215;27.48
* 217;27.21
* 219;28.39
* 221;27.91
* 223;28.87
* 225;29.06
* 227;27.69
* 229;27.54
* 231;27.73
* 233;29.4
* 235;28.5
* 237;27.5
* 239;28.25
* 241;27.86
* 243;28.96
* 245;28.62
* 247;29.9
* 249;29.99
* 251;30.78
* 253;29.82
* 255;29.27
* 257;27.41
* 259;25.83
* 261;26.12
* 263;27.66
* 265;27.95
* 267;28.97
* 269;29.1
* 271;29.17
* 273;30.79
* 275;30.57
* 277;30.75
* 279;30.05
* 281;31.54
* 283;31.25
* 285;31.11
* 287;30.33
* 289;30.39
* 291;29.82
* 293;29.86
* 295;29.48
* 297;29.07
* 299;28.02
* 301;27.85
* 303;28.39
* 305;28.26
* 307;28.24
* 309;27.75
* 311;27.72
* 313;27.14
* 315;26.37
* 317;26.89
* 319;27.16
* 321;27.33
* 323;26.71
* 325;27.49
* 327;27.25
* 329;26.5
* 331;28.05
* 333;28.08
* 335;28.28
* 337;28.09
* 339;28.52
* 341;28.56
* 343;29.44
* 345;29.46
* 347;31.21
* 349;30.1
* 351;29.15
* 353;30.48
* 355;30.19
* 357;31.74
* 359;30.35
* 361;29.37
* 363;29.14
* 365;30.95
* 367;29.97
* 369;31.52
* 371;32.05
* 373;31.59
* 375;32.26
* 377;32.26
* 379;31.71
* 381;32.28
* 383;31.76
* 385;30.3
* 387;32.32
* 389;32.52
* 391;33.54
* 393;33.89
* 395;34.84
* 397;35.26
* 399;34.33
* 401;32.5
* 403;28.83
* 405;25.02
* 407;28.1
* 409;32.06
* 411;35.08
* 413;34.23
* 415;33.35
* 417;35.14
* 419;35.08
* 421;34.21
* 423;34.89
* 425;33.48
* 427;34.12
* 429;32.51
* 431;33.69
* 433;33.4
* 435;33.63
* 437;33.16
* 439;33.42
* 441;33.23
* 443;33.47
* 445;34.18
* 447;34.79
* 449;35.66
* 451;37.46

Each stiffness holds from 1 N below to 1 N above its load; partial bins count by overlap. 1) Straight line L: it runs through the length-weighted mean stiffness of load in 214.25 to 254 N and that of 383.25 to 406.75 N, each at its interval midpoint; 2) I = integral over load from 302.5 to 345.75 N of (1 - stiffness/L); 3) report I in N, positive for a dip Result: 3.8 N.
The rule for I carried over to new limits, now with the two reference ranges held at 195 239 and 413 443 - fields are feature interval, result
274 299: -0.34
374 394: 0.18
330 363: 2.20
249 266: 0.48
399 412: 1.02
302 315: 1.14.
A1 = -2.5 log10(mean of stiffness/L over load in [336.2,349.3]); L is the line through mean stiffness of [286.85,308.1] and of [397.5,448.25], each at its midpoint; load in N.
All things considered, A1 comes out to 0.042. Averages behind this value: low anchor 29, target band 29.3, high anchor 33.1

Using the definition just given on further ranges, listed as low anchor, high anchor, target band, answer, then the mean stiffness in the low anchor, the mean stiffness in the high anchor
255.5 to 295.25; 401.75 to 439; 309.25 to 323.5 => 0.12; 29.4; 32.8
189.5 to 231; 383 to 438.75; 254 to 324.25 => 0.04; 27.7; 32.9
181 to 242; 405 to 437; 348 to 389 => 0.03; 27.6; 33.3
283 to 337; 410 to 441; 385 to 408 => 0.02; 28.3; 33.9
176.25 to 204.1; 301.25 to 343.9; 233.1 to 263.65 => -0.05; 26.8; 27.7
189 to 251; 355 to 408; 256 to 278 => 0.02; 28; 31.5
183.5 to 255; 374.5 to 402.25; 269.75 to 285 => -0.03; 28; 32.8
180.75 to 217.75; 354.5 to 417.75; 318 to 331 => 0.12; 27.2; 31.8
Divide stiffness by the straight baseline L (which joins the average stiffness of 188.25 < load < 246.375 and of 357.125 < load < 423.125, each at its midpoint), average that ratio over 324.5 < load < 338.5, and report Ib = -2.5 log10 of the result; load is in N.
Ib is 0.11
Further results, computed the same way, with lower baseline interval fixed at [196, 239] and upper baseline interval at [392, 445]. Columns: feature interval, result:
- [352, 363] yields 0.043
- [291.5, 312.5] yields 0.060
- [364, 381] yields 0.012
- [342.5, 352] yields 0.049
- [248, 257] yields -0.032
